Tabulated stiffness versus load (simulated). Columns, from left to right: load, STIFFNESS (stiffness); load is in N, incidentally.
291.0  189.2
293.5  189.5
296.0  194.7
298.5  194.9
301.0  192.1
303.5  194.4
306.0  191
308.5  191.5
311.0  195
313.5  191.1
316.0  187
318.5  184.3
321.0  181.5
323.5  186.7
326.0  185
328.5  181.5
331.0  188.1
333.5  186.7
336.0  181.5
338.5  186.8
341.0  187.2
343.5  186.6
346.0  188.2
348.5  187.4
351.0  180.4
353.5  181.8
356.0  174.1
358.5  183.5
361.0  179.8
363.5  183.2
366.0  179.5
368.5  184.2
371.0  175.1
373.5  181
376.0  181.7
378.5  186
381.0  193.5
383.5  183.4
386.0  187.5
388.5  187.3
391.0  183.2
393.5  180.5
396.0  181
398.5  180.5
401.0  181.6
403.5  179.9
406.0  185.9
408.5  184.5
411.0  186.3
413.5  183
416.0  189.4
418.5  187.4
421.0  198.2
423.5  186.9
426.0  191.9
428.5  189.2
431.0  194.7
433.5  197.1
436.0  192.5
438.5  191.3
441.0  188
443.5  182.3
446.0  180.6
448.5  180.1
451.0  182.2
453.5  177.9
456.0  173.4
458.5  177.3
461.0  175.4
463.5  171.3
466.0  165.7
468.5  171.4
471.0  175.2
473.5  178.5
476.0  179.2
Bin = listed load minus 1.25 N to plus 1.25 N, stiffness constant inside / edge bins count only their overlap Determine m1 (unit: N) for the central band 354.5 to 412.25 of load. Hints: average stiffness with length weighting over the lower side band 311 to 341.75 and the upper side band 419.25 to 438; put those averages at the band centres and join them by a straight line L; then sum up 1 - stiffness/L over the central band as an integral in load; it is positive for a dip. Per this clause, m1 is 2.1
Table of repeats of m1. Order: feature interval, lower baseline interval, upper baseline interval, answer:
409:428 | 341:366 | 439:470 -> -1.0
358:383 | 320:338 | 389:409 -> 0.1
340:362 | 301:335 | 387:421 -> 0.4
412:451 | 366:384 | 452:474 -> -2.5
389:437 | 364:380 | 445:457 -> -1.8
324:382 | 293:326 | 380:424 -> 1.3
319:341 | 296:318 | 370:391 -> 0.6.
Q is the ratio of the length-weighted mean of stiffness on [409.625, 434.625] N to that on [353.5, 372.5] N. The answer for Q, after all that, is 1.1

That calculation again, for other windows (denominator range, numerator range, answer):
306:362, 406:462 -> 1.00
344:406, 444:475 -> 0.96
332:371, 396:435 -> 1.02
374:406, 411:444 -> 1.03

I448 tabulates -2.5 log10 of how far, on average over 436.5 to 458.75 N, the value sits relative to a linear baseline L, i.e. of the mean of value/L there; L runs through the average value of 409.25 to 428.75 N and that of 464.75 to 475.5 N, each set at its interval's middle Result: -0.01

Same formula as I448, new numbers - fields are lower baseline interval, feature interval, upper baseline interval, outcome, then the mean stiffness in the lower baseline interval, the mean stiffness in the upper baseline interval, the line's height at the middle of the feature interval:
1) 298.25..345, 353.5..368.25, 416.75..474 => 0.035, 188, 183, 186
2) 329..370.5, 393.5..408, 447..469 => -0.014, 183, 175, 180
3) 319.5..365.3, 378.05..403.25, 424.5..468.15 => -0.005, 184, 183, 183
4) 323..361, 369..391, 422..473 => -0.005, 184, 182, 183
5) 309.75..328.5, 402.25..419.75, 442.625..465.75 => -0.029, 187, 177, 180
